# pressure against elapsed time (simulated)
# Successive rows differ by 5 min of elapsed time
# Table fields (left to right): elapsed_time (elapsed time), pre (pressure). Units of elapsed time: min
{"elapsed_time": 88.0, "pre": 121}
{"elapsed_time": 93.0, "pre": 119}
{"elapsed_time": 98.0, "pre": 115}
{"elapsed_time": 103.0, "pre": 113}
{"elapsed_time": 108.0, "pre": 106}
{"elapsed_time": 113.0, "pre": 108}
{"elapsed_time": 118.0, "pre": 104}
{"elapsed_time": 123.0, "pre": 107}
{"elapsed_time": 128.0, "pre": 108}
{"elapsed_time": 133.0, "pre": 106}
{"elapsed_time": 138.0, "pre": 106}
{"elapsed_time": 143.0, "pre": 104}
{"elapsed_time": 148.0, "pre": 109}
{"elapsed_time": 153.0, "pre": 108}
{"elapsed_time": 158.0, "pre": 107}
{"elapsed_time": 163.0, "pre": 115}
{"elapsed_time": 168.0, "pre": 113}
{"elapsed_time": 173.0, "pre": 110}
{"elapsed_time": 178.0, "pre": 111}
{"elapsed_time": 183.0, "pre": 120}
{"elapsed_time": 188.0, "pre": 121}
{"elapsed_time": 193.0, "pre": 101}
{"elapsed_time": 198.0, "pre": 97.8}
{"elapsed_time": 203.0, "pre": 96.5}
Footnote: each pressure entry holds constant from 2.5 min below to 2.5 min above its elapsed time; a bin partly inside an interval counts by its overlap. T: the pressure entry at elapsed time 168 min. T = 113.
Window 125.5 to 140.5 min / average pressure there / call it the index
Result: 107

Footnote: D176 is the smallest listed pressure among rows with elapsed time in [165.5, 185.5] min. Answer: 110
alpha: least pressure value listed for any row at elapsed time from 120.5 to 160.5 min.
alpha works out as 104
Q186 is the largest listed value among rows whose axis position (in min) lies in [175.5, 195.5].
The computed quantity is 121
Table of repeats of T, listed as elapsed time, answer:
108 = 106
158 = 107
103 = 113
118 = 104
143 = 104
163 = 115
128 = 108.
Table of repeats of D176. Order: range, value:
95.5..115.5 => 106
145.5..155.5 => 108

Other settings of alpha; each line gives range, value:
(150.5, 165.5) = 107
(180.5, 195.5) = 101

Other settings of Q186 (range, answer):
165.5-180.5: 113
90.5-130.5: 119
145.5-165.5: 115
